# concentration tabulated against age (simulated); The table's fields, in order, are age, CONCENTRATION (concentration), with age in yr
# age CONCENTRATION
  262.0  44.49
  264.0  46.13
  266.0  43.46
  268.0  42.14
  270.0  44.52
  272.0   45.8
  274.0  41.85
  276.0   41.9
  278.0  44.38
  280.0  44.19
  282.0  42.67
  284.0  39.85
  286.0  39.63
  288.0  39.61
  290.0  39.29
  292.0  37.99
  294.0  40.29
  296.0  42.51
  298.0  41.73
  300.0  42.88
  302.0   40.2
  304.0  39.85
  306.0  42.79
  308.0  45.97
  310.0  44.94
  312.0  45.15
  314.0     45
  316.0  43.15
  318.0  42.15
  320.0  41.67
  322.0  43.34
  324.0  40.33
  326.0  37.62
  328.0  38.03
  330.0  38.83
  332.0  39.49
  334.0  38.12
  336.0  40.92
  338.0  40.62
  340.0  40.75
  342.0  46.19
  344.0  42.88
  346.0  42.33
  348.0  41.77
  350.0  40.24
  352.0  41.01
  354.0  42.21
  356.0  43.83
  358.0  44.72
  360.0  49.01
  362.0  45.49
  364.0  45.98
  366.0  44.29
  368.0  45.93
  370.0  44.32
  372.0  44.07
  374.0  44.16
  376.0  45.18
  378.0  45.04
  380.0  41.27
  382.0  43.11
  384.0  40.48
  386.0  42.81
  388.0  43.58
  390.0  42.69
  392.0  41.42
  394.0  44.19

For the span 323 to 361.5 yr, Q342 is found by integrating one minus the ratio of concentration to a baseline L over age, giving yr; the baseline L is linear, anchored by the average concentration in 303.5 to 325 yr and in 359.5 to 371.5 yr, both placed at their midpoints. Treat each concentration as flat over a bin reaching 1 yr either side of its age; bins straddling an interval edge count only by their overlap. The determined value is 2.57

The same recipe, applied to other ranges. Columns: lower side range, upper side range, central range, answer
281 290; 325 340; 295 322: -2.2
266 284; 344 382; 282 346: 3.1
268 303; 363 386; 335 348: 0.3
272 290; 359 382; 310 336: 1.2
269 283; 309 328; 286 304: 1.1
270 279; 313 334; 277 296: 0.9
